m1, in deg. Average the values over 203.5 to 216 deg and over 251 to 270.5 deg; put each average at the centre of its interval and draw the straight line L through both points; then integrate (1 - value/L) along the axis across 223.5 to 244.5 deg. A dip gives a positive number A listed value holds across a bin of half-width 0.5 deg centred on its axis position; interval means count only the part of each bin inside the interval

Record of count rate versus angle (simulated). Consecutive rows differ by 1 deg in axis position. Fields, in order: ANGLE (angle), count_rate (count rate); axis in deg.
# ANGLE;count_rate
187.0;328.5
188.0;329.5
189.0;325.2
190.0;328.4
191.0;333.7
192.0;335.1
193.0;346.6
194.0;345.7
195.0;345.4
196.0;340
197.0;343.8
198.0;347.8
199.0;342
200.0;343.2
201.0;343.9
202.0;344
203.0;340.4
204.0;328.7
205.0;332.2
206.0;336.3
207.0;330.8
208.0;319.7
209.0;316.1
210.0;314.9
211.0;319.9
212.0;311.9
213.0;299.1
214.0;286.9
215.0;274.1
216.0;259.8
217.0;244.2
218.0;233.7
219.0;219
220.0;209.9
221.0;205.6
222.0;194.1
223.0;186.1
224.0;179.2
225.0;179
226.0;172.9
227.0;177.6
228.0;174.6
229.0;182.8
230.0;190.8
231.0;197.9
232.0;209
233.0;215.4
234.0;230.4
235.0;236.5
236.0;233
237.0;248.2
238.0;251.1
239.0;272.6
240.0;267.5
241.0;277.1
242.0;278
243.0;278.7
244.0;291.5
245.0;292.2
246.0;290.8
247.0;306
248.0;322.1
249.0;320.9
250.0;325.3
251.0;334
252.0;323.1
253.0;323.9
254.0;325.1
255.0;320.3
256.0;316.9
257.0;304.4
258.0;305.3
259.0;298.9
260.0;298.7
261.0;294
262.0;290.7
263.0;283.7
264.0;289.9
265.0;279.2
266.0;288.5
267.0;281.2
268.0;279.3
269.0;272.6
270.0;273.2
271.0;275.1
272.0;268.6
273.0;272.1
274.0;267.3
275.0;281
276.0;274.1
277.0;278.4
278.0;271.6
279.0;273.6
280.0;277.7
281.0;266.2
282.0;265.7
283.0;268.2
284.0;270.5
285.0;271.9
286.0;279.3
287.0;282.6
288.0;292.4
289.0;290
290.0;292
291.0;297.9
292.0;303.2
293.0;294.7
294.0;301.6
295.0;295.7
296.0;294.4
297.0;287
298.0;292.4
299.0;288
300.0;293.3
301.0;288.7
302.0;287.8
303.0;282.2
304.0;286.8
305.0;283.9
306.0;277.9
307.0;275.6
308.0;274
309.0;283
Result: 5.5 deg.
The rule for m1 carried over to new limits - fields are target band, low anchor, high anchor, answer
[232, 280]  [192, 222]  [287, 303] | 2.4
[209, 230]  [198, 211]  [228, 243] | 4.1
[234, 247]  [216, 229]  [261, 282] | -2.2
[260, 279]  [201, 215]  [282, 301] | 1.1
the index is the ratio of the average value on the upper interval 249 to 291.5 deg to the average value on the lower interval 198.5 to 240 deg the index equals 1.12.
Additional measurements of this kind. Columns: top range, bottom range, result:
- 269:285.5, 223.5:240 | 1.29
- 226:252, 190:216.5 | 0.78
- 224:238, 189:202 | 0.60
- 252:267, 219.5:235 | 1.55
